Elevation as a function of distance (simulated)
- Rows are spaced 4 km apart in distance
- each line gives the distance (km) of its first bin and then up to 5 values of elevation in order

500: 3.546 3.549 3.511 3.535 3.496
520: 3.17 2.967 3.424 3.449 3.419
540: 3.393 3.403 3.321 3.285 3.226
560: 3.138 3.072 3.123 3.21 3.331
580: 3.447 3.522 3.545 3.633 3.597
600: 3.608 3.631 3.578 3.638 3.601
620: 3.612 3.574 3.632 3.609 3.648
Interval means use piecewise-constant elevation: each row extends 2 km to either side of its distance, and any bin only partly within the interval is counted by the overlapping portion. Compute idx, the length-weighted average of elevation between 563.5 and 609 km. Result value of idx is 3.45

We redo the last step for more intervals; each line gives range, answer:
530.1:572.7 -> 3.28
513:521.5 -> 3.37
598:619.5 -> 3.61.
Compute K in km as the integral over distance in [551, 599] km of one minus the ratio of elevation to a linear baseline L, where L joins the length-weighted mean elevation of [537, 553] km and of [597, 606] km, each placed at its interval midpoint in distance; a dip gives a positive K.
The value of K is 2.02 km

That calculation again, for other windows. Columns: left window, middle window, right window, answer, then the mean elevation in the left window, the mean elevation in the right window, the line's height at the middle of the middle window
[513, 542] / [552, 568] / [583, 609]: 1.4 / 3.34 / 3.59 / 3.46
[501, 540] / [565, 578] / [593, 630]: 1.1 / 3.4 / 3.61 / 3.51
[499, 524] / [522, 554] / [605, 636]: 1.3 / 3.42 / 3.61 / 3.47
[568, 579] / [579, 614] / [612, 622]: -1.4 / 3.26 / 3.61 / 3.45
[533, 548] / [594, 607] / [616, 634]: -0.2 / 3.4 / 3.61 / 3.55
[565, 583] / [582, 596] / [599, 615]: -0.6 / 3.28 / 3.61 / 3.43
